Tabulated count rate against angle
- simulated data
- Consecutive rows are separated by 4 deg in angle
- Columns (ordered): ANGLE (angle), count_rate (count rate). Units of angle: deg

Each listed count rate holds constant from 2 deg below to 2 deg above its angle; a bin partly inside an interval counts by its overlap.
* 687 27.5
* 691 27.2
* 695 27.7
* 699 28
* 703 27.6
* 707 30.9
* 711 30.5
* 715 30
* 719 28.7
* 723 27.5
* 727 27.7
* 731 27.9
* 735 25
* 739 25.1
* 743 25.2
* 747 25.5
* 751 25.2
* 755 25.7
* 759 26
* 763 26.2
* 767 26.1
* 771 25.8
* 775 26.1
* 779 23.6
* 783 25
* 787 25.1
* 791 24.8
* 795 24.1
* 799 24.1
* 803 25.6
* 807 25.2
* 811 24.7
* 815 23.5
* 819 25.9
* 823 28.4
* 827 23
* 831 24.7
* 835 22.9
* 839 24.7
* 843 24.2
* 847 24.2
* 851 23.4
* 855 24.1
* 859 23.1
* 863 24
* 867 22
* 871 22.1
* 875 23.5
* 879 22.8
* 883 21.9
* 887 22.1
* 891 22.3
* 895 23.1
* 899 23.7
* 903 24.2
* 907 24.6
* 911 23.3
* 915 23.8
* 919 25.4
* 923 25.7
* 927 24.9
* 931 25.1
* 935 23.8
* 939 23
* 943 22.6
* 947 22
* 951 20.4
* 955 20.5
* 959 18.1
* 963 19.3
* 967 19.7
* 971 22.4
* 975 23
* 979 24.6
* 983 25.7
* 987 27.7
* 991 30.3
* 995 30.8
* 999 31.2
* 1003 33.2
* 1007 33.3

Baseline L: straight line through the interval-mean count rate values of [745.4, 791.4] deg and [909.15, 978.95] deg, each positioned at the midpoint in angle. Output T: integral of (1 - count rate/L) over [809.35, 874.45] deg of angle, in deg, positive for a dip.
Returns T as 0.6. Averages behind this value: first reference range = 25.4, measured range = 24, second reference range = 22.6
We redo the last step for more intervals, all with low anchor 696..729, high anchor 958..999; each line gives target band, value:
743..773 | 2.5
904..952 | 3.1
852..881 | 3.6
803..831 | 2.1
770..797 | 2.7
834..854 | 2.1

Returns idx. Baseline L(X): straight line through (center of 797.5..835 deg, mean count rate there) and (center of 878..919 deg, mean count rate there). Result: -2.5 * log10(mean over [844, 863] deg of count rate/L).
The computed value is 0.019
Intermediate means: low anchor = 24.9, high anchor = 23.3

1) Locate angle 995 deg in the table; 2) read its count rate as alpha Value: 30.8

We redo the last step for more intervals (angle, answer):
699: 28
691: 27.2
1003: 33.2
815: 23.5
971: 22.4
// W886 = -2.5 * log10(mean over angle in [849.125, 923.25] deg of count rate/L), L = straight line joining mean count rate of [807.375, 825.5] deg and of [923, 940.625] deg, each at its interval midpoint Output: 0.07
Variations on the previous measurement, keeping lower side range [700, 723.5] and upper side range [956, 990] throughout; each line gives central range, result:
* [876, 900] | 0.10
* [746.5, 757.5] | 0.11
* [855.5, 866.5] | 0.09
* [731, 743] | 0.12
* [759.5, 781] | 0.09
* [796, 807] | 0.09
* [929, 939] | -0.02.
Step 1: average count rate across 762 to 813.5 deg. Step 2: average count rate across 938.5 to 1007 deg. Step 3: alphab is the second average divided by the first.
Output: 1.0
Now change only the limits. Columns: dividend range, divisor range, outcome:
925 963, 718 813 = 0.86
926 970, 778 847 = 0.88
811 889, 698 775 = 0.88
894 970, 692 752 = 0.83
